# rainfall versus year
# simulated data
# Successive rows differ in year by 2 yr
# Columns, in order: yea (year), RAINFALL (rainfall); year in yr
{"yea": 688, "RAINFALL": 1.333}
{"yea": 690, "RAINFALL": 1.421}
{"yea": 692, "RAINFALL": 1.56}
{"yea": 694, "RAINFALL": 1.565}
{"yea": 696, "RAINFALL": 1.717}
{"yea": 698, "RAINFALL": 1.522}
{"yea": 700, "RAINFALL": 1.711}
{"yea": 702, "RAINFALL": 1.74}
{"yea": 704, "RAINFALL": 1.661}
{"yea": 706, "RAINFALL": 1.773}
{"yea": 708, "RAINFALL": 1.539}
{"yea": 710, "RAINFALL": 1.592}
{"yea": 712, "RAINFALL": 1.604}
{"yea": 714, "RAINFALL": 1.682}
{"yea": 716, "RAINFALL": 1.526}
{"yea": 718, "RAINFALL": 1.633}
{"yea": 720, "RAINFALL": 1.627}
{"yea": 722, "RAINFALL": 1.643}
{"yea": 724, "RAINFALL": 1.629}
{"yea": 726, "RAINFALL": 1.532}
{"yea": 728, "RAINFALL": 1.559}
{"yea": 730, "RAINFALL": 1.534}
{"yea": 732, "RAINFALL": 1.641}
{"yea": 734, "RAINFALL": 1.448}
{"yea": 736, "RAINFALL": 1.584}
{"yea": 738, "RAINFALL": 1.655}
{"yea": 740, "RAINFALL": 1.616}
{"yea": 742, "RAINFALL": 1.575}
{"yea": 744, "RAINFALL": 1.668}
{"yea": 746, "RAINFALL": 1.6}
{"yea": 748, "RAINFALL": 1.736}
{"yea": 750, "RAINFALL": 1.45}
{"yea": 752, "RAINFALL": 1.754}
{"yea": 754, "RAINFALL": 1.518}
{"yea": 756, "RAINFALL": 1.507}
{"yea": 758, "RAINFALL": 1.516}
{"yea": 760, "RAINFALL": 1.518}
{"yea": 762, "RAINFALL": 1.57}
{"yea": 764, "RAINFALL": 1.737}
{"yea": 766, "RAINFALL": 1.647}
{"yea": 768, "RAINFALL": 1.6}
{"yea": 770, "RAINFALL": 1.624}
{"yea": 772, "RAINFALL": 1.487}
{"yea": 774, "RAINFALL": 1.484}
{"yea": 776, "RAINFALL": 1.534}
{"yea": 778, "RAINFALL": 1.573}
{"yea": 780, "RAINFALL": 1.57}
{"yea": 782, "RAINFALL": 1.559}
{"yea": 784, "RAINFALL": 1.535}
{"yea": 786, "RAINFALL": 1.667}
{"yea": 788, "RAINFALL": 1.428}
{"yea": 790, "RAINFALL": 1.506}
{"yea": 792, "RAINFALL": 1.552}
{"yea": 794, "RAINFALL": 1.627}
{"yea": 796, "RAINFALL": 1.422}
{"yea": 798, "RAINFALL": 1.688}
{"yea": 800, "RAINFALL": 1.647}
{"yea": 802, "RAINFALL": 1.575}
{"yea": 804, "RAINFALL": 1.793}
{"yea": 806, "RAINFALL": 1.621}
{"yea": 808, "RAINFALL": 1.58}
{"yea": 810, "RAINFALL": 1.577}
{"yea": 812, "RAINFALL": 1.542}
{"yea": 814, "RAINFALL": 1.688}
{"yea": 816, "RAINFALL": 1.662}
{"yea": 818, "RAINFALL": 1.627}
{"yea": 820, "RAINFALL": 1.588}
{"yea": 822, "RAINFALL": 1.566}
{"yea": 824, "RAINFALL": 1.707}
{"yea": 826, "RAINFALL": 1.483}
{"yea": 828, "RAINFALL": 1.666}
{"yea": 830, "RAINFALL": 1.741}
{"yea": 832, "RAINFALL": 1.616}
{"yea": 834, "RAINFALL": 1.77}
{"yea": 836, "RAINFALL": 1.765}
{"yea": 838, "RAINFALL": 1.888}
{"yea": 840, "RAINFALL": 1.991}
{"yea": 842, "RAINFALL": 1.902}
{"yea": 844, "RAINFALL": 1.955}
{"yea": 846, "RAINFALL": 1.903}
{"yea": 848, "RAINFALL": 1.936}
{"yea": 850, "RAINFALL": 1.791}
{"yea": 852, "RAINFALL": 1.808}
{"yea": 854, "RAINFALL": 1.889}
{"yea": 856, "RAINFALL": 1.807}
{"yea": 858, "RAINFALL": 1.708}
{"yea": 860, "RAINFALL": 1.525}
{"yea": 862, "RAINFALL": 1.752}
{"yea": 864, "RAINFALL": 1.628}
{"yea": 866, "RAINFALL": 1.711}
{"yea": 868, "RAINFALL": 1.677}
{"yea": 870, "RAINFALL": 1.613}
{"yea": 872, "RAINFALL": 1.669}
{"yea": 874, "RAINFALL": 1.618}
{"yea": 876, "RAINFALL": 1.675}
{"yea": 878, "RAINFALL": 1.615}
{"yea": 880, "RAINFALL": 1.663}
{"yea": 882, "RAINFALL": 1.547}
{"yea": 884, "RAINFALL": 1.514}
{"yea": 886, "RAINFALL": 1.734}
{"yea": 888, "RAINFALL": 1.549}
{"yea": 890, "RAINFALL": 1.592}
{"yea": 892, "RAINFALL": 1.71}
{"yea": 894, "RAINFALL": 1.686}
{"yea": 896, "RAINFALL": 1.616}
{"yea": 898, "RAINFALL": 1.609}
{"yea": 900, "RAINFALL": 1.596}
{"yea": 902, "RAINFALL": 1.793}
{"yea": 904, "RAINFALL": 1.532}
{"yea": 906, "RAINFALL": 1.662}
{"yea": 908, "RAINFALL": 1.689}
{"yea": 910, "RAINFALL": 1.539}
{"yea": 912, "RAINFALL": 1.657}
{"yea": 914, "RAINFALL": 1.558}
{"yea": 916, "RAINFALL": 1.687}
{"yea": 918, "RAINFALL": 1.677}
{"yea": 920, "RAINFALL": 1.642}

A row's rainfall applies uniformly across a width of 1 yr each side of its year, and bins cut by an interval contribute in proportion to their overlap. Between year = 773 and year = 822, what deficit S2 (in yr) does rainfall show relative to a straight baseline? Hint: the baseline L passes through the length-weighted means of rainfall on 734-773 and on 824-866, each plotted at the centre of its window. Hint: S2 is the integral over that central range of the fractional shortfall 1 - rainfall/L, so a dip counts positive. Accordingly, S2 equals 2.8 yr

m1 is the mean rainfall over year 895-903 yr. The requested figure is 1.65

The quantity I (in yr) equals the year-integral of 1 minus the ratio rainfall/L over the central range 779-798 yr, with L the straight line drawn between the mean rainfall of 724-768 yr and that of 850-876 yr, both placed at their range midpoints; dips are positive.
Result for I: 1.0 yr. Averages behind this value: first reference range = 1.59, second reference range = 1.7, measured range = 1.55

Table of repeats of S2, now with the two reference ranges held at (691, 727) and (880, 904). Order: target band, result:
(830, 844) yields -1.7 yr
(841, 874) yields -2.7 yr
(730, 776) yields 1.1 yr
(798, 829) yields 0.1 yr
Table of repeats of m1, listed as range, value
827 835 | 1.7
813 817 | 1.67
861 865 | 1.69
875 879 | 1.65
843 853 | 1.88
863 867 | 1.67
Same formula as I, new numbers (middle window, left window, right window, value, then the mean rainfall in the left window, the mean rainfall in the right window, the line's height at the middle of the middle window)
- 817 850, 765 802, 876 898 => -3.4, 1.56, 1.62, 1.59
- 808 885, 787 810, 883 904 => -4.5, 1.58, 1.63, 1.61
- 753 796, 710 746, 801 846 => 2.4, 1.6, 1.7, 1.65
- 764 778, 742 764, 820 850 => 0.5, 1.59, 1.77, 1.63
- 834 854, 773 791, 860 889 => -3.4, 1.54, 1.64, 1.6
